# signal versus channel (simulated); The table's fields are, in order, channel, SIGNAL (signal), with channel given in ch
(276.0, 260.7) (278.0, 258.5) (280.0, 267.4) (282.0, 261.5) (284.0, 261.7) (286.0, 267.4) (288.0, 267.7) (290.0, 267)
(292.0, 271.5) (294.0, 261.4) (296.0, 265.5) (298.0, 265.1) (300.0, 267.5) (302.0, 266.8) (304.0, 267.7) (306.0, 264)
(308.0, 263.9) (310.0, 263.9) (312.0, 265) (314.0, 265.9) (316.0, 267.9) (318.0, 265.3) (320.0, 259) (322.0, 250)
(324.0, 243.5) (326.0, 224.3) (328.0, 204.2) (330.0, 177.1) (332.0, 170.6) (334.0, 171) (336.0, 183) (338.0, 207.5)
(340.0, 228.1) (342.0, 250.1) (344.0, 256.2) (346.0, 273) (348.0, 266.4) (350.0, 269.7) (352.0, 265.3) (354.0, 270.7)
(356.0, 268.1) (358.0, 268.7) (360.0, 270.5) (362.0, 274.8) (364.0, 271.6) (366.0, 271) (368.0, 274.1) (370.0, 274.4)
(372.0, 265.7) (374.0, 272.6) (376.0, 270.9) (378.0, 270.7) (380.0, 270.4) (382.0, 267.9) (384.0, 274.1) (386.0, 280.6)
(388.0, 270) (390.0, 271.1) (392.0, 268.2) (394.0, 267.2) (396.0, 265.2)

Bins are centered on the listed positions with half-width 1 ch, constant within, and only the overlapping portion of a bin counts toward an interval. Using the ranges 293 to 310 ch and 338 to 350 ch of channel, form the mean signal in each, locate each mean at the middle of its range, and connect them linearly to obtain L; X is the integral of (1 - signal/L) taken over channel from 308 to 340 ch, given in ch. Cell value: 3.7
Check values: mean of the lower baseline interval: 265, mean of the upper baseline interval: 252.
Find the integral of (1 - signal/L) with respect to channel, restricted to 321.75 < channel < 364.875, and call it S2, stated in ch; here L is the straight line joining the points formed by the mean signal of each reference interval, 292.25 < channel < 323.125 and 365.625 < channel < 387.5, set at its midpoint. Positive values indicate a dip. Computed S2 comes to 4.7 ch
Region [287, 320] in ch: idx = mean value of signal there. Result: 266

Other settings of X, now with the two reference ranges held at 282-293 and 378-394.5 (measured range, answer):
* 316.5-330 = 1.6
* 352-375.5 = -0.1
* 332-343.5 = 2.7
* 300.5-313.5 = 0.1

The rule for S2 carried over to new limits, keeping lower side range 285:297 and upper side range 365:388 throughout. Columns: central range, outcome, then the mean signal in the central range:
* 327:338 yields 3.5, 184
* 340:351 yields 0.4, 260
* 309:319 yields 0.1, 266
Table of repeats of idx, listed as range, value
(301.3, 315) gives 265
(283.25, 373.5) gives 253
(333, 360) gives 245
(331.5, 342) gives 199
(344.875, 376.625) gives 270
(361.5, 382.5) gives 271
